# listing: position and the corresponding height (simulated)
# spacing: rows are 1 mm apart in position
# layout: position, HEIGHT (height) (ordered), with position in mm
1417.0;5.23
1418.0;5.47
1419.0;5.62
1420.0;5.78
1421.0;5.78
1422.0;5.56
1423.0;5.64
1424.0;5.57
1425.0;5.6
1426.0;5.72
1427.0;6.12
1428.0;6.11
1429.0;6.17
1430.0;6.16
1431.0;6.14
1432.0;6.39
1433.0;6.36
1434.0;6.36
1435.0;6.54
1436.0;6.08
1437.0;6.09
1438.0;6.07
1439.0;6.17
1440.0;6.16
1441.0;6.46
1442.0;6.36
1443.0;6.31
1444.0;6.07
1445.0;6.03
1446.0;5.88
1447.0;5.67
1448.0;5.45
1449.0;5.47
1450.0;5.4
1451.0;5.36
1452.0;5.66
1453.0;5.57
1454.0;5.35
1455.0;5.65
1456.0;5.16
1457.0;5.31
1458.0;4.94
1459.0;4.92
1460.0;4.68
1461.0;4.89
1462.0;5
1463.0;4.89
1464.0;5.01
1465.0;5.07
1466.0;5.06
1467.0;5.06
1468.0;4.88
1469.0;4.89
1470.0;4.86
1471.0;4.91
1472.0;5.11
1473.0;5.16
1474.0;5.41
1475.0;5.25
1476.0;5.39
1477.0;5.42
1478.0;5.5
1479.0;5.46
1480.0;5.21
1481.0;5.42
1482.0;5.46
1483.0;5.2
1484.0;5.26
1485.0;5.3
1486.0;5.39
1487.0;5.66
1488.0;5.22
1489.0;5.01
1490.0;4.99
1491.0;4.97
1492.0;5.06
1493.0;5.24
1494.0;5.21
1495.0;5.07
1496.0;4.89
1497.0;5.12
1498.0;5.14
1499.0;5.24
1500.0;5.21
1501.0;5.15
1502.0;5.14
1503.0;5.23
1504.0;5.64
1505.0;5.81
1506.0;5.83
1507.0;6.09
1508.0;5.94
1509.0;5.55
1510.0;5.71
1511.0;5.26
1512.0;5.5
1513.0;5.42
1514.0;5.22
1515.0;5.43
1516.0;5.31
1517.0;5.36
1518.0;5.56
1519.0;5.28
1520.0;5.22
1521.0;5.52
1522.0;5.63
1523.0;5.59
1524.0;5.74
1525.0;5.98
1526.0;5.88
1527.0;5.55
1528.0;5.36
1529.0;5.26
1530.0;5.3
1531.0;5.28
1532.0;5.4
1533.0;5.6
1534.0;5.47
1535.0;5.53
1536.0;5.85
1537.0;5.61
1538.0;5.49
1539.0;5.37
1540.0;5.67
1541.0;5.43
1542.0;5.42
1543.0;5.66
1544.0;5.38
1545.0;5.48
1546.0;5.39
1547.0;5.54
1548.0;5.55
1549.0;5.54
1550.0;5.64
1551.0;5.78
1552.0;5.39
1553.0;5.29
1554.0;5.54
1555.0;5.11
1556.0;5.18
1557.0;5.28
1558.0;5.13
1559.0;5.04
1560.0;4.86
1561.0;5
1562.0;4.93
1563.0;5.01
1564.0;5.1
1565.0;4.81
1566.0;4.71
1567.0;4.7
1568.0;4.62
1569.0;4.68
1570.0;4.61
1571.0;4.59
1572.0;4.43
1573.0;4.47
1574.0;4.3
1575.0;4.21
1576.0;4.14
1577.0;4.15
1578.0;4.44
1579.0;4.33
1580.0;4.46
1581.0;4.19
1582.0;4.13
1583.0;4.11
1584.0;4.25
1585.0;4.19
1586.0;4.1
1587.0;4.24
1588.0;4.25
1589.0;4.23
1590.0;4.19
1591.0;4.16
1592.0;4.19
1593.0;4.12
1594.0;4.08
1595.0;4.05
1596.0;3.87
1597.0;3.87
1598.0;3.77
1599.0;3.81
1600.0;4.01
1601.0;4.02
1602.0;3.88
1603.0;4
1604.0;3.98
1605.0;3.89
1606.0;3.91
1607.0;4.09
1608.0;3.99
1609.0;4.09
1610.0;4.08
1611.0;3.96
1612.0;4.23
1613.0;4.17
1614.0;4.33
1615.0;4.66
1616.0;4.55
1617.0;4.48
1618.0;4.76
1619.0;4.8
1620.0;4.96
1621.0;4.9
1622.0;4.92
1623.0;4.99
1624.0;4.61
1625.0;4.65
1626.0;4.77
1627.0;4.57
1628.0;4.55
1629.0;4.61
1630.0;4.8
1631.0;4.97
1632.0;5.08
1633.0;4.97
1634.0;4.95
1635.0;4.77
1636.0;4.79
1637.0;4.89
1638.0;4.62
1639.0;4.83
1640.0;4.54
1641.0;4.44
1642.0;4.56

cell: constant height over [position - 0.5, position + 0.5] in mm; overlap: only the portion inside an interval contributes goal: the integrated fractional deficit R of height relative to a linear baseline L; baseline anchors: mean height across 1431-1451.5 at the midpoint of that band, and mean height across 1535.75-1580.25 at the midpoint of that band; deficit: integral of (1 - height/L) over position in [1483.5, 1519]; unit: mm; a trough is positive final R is 1.2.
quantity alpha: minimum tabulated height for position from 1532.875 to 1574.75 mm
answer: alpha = 4.3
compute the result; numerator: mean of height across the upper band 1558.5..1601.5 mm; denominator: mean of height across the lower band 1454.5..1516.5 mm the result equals 0.8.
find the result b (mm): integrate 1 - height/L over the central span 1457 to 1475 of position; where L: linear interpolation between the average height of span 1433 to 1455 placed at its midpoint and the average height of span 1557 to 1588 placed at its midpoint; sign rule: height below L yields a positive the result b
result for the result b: 2.2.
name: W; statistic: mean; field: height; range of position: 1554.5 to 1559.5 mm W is 5.15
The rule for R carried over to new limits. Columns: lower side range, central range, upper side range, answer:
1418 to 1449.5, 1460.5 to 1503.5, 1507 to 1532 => 4.1 mm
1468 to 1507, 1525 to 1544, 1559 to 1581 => -2.5 mm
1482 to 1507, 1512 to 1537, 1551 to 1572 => -1.7 mm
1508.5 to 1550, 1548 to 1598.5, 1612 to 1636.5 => 5.4 mm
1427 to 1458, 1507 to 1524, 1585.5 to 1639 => -0.8 mm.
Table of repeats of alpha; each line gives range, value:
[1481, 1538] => 4.89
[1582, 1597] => 3.87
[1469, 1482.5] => 4.86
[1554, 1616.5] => 3.77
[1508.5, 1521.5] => 5.22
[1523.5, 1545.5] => 5.26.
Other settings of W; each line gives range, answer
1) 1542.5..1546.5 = 5.48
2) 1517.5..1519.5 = 5.42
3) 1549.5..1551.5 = 5.71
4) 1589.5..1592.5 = 4.18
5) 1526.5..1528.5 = 5.46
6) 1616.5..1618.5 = 4.62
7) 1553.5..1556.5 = 5.28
